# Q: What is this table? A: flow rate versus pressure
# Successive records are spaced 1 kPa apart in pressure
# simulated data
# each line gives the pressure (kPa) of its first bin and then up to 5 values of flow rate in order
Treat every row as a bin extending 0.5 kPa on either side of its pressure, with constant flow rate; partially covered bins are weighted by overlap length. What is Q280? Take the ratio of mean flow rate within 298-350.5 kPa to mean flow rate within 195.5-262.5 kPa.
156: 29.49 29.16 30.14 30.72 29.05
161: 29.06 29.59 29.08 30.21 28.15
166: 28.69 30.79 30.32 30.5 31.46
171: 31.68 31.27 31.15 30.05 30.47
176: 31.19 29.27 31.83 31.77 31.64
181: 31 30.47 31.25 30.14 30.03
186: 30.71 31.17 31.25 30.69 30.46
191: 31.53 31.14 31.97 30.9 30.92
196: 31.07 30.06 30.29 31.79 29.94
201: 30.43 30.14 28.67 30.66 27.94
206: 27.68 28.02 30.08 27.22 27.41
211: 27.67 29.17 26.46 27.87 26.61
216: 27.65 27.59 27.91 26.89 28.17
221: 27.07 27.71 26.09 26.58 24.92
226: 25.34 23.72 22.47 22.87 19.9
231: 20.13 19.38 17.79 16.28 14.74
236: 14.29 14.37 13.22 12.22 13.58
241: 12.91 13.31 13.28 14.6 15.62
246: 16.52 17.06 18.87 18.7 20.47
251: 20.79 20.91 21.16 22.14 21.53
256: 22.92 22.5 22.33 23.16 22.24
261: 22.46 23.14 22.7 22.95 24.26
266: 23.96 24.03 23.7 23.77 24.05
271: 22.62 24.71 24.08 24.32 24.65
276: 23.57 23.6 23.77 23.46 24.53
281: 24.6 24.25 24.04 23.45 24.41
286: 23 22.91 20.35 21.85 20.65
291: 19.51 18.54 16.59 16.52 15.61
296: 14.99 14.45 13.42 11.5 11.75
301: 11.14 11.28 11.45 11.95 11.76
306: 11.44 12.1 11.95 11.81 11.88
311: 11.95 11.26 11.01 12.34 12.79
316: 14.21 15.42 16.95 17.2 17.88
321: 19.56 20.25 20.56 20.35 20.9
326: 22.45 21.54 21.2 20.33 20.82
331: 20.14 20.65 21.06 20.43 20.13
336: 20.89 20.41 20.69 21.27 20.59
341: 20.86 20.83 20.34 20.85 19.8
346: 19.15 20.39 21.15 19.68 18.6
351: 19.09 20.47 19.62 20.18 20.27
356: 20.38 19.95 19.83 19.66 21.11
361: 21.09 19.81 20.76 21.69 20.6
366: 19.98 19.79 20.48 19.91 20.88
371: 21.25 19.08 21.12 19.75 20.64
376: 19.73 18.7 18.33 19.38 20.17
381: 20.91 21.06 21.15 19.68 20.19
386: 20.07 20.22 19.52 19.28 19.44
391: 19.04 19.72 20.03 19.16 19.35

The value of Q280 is 0.7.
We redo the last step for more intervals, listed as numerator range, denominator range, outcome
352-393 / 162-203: 0.66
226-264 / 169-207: 0.62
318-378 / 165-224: 0.68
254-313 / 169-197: 0.63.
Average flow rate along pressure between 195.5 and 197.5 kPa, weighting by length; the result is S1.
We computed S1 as 30.6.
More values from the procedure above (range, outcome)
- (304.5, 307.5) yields 11.8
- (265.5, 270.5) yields 23.9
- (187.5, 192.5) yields 31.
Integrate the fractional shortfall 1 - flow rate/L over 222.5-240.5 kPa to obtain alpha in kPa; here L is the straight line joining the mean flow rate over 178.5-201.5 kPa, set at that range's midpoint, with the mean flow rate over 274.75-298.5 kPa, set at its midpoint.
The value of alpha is 5.0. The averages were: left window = 30.9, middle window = 19.3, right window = 20.9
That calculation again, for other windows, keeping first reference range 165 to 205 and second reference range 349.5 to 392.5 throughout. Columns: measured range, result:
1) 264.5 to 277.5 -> 0.9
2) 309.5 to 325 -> 4.9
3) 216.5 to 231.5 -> 1.7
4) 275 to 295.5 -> 2.6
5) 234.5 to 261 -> 8.9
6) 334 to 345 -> 0.6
